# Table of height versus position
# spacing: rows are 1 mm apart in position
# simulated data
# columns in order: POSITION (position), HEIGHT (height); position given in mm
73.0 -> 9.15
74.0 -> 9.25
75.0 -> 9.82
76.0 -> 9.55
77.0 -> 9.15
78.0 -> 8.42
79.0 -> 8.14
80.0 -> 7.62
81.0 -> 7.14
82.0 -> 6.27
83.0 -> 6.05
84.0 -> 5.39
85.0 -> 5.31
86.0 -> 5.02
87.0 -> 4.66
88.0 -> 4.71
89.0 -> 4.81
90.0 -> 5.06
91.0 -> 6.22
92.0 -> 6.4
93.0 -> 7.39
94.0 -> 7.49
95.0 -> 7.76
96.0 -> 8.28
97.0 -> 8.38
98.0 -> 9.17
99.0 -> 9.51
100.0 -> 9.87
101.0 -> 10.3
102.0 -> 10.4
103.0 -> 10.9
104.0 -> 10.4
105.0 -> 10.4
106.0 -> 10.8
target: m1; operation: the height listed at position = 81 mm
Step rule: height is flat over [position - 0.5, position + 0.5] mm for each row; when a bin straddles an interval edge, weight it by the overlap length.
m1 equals 7.14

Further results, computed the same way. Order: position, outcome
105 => 10.4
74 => 9.25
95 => 7.76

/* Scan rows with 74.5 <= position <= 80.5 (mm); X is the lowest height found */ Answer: 7.62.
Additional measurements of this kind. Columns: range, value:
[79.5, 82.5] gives 6.27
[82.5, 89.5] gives 4.66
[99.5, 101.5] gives 9.87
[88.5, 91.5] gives 4.81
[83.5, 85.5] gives 5.31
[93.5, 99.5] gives 7.49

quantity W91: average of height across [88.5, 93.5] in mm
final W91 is 5.98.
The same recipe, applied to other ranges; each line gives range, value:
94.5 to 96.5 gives 8.02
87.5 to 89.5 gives 4.76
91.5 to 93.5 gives 6.89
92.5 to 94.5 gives 7.44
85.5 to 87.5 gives 4.84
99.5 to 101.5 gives 10.1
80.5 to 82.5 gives 6.71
